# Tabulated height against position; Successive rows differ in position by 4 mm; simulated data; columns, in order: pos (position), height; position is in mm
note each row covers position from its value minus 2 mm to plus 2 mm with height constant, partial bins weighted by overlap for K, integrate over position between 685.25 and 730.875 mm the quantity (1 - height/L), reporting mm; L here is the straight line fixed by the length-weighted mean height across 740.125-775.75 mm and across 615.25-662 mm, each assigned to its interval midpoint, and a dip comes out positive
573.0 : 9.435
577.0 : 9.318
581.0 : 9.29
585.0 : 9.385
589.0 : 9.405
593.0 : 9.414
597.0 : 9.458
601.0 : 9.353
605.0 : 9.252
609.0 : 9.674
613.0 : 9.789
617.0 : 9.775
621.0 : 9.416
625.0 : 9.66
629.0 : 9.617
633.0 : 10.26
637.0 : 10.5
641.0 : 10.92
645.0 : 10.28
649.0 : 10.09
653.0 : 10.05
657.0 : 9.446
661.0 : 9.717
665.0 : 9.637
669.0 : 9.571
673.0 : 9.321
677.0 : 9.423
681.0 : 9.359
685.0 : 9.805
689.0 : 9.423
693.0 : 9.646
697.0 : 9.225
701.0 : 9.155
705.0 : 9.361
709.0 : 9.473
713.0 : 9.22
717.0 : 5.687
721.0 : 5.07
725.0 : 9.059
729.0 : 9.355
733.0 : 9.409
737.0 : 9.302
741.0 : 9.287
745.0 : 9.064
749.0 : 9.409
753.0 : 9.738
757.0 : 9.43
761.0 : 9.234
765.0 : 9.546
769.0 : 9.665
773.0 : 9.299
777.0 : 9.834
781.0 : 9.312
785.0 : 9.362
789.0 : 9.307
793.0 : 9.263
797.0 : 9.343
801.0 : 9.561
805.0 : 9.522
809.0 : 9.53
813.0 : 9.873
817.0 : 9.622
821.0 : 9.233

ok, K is 4.77 mm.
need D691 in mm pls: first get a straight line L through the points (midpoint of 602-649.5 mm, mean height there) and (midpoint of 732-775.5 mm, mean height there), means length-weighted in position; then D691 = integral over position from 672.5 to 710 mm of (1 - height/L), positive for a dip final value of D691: 0.9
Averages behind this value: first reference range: 9.92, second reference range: 9.4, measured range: 9.42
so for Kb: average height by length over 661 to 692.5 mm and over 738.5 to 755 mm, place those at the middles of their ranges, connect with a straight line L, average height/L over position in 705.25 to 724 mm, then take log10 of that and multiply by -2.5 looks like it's 0.23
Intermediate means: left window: 9.53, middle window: 7.64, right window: 9.37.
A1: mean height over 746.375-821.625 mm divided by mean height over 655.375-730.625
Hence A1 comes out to 1.1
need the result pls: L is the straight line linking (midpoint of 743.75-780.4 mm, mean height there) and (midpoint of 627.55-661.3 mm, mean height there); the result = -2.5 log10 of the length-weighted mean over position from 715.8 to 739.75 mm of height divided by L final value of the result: 0.19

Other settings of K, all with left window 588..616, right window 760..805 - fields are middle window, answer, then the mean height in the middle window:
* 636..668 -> -1.94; 10.1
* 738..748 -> 0.25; 9.21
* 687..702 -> 0.14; 9.38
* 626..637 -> -0.62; 10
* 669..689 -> -0.03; 9.48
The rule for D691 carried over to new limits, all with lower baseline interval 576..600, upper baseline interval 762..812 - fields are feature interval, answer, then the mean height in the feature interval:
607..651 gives -2.81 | 10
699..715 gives 0.22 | 9.3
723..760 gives 0.43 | 9.34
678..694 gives -0.21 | 9.54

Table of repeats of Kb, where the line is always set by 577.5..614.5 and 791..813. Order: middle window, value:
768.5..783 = -0.004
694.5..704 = 0.026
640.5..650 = -0.103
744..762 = 0.008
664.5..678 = -0.003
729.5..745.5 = 0.020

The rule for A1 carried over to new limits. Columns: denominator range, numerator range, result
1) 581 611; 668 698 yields 1.01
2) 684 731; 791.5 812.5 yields 1.09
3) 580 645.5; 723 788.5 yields 0.97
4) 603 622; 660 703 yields 0.99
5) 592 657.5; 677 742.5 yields 0.90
